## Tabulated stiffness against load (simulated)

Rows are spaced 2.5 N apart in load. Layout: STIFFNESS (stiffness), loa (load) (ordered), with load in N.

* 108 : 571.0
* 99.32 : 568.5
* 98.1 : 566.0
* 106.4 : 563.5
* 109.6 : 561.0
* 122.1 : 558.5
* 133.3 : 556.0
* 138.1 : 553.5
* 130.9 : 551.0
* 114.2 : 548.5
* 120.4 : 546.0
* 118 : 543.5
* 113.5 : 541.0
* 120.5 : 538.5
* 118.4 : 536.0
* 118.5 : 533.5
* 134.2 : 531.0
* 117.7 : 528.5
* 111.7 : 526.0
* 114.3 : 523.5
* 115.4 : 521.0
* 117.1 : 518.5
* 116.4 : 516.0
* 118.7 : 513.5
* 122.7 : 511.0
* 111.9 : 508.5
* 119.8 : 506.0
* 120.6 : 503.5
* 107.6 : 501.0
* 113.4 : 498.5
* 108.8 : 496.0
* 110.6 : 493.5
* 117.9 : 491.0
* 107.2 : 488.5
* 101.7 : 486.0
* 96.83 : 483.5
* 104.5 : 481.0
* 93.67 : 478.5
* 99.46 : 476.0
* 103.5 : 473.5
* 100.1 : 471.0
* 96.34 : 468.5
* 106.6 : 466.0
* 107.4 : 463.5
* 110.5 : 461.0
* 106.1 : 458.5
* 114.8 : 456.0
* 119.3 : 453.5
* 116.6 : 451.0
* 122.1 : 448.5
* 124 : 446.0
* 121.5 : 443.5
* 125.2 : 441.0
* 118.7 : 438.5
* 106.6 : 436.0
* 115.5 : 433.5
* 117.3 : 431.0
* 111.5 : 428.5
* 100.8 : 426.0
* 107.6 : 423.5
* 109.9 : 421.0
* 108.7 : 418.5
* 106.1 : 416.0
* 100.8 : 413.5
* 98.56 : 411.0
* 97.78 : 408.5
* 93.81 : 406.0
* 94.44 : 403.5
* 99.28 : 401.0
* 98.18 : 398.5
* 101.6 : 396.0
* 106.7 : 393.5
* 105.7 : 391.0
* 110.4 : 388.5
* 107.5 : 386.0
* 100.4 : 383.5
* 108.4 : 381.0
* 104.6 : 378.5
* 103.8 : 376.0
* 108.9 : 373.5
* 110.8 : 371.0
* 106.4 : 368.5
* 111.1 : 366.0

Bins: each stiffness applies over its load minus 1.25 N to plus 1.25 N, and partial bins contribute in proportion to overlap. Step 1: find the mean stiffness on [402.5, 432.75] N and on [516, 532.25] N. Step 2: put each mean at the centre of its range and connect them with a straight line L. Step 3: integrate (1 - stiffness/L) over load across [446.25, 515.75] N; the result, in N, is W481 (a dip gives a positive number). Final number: 1.63 N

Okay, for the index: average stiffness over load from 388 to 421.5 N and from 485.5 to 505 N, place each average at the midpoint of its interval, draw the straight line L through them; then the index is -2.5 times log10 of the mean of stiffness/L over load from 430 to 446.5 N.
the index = -0.12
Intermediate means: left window 102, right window 111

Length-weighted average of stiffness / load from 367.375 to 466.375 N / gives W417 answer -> 108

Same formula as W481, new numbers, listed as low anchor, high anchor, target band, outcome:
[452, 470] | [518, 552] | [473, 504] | 1.7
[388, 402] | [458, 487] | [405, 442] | -1.8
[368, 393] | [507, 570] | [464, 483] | 2.1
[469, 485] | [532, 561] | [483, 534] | -2.3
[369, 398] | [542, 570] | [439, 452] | -1.4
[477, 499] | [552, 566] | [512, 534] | -1.1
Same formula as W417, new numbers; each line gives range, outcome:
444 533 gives 112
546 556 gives 128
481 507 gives 110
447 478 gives 108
